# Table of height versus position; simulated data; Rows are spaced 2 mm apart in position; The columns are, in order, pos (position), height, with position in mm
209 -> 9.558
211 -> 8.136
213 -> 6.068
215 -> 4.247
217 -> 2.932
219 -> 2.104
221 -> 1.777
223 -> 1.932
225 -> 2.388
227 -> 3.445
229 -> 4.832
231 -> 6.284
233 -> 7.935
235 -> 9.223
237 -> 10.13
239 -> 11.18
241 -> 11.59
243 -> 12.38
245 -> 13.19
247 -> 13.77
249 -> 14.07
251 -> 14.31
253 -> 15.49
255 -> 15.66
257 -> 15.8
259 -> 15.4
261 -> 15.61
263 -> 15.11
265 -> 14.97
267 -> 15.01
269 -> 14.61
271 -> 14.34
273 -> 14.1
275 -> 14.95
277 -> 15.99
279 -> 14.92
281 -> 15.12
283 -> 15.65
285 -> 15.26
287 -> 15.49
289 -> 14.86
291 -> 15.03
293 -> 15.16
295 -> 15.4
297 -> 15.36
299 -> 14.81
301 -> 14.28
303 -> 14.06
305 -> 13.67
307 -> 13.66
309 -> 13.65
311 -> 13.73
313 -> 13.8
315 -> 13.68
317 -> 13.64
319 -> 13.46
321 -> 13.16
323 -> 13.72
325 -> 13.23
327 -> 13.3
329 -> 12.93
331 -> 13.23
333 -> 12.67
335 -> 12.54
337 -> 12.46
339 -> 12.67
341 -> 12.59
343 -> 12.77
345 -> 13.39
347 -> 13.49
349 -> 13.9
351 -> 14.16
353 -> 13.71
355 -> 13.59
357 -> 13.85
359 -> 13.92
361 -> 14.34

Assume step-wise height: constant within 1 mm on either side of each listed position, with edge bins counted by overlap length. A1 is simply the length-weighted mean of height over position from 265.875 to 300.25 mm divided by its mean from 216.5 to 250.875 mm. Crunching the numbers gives 1.92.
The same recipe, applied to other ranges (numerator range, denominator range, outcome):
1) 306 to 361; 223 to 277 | 1.11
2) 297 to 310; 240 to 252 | 1.07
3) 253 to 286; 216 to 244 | 2.41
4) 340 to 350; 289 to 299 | 0.87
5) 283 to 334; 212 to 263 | 1.50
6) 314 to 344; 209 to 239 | 2.40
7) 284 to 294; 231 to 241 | 1.60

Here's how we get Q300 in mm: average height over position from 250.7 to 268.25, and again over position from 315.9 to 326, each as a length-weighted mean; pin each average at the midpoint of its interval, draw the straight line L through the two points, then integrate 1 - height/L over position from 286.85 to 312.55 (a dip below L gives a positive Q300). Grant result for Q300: -0.8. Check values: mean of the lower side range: 15.3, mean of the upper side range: 13.4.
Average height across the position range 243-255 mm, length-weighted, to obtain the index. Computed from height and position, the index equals 14.1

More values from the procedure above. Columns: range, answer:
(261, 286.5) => 15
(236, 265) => 13.9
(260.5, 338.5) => 14.3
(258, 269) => 15.2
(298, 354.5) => 13.4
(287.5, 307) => 14.7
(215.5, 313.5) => 12.3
